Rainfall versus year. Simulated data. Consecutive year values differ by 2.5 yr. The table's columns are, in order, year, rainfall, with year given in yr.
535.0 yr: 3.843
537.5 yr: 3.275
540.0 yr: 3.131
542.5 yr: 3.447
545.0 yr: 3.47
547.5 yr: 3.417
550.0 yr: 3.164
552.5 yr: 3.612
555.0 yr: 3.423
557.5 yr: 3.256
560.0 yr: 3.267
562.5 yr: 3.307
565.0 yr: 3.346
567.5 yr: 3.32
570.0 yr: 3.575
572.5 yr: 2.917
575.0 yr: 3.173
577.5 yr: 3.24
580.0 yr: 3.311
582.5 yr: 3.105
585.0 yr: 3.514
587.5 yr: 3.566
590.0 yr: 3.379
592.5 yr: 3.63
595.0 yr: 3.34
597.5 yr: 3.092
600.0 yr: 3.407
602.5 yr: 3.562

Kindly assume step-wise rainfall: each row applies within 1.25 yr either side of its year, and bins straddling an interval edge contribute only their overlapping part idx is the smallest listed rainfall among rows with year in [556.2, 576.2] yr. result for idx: 2.917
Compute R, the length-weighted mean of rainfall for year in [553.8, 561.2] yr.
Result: 3.31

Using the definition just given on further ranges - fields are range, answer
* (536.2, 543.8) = 3.29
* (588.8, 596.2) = 3.45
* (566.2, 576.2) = 3.25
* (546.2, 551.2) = 3.29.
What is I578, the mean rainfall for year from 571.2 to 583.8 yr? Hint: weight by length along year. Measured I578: 3.15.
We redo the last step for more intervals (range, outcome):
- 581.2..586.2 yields 3.31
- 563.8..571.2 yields 3.41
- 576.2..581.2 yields 3.27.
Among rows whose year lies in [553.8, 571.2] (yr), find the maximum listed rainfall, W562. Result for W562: 3.575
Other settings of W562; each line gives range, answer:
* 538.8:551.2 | 3.47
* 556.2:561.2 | 3.267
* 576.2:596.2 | 3.63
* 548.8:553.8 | 3.612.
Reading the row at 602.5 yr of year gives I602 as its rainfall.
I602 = 3.562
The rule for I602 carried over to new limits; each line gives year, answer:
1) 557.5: 3.256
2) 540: 3.131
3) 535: 3.843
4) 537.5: 3.275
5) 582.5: 3.105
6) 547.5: 3.417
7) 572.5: 2.917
